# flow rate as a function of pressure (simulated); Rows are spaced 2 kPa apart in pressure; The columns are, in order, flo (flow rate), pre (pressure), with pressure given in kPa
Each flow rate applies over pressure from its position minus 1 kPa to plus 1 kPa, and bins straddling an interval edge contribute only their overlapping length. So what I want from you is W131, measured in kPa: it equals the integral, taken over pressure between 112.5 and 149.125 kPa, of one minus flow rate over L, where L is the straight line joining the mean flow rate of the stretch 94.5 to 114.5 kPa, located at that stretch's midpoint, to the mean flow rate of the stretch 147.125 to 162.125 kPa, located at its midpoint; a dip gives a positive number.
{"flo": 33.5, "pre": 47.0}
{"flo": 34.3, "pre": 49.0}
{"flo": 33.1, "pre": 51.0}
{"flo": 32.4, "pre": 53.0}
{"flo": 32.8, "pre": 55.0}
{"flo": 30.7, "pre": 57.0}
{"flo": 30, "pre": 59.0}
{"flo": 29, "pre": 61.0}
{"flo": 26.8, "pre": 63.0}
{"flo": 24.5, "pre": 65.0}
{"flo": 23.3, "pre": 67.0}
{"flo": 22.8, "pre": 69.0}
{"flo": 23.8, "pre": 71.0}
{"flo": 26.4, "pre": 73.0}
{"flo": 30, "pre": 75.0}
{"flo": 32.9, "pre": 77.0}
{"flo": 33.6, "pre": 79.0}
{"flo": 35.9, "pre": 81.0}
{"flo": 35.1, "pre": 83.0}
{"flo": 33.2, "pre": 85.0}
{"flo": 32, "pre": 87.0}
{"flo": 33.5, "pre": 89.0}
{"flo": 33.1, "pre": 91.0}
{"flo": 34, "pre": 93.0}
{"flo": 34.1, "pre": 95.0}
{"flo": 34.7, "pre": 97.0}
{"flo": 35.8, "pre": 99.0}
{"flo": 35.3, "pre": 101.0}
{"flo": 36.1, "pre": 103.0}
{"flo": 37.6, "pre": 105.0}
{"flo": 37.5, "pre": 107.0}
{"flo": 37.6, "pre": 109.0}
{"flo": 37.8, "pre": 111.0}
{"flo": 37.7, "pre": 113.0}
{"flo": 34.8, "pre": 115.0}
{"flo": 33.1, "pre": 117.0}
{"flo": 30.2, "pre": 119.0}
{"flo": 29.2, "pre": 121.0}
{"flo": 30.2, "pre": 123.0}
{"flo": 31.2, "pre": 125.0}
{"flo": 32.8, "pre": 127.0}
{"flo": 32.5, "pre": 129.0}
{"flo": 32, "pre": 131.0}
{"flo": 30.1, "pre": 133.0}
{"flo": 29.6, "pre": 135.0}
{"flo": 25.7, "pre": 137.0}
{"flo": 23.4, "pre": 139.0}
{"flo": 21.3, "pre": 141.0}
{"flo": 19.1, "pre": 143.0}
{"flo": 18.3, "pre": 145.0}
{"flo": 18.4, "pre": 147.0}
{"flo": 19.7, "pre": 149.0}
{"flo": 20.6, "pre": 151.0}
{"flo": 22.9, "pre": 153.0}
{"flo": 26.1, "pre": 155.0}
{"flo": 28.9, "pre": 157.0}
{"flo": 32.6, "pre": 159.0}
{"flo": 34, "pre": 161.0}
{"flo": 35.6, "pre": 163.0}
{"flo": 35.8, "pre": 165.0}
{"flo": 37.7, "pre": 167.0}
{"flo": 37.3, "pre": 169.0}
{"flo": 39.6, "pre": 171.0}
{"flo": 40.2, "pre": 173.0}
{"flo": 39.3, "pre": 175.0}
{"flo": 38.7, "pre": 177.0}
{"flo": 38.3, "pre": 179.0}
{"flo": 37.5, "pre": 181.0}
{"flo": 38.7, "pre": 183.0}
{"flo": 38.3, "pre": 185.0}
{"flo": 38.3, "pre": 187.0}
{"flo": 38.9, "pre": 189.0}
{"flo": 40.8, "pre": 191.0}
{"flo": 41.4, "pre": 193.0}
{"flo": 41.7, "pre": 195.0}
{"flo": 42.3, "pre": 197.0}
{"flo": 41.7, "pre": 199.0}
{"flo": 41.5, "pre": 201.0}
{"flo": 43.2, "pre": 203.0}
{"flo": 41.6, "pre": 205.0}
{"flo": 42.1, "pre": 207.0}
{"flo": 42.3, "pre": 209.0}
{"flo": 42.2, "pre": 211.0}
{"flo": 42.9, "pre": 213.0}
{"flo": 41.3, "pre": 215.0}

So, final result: 3.9 kPa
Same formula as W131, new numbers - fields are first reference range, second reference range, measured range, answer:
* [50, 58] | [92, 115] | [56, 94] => 4.4 kPa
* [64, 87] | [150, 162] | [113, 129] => -2.1 kPa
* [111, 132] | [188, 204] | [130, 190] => 10.0 kPa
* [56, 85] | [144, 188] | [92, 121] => -4.6 kPa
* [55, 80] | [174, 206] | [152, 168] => 2.4 kPa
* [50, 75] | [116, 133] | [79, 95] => -2.5 kPa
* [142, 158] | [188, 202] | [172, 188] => -1.9 kPa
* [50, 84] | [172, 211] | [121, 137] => 1.9 kPa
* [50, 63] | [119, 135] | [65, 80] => 1.8 kPa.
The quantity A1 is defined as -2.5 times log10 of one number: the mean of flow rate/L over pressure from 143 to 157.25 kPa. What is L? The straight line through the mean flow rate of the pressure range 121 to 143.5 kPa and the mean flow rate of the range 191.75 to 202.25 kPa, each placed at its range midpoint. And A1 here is 0.43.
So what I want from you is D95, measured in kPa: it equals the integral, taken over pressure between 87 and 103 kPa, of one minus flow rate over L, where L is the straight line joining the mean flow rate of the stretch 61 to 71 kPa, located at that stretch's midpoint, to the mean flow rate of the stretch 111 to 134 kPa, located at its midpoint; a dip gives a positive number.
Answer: -3.1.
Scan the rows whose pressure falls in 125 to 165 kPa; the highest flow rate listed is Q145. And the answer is 35.8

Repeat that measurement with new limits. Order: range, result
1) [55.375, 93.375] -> 35.9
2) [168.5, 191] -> 40.8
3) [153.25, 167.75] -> 37.7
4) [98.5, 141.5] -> 37.8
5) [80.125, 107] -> 37.6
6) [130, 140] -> 32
